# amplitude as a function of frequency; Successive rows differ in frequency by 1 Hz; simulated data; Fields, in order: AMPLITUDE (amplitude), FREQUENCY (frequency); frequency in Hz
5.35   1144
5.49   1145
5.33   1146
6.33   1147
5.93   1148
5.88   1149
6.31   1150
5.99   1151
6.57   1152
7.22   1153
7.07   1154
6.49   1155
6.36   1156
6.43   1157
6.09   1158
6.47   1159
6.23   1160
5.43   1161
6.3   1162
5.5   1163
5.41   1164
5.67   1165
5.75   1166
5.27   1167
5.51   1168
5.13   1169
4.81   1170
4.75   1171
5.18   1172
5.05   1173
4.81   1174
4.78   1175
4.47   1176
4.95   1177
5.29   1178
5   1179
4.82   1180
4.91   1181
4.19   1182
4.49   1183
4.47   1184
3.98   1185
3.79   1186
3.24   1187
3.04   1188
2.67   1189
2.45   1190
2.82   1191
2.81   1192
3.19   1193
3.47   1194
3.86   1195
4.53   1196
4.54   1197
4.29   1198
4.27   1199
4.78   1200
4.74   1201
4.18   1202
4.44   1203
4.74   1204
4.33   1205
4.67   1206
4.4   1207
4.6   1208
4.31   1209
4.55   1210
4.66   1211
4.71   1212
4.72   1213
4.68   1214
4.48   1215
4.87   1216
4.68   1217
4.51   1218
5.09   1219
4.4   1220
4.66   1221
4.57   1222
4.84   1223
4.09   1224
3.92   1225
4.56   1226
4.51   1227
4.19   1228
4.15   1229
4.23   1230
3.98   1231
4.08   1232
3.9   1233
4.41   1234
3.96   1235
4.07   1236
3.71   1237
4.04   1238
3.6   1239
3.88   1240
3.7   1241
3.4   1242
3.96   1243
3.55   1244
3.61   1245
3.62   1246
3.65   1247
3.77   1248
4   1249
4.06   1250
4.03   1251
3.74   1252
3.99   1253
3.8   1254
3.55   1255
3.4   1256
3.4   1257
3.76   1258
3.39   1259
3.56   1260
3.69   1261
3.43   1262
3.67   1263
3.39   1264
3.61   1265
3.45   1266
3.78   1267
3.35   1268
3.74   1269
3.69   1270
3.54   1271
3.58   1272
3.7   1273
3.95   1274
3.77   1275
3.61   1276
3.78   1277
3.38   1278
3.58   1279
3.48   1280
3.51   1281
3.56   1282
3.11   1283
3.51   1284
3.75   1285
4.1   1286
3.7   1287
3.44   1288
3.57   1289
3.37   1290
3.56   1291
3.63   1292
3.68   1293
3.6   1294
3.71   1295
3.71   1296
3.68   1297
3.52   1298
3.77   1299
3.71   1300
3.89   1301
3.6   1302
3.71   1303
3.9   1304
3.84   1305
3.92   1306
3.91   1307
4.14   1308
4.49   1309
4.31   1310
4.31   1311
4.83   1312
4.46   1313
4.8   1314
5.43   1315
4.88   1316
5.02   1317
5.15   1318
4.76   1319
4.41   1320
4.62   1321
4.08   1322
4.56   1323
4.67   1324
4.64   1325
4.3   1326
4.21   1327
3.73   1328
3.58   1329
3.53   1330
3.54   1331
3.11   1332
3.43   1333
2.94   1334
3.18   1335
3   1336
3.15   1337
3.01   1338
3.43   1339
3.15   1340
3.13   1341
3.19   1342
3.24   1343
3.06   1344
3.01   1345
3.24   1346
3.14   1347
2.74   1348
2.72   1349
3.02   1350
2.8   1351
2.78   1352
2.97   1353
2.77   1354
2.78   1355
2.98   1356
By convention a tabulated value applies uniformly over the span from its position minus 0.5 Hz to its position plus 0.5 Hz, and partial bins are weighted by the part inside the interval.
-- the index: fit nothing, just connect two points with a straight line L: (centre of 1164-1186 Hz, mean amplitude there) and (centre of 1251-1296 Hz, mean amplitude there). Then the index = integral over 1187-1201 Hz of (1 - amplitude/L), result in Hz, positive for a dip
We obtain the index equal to 3.1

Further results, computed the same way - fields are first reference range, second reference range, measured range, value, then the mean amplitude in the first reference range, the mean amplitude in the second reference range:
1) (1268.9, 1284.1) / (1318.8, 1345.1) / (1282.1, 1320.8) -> -4.31 Hz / 3.59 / 3.65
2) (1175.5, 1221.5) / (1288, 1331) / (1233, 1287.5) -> 6.47 Hz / 4.28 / 4.11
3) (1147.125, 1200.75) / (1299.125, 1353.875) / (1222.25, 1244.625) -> 2.32 Hz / 4.97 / 3.78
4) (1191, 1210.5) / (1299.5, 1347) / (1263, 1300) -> 3.72 Hz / 4.21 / 3.91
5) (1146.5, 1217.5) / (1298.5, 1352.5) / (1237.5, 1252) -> 2.09 Hz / 4.88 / 3.8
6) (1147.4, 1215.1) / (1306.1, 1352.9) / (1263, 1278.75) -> 2.23 Hz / 4.87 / 3.79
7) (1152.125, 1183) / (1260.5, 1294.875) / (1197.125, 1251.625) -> 3.23 Hz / 5.51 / 3.6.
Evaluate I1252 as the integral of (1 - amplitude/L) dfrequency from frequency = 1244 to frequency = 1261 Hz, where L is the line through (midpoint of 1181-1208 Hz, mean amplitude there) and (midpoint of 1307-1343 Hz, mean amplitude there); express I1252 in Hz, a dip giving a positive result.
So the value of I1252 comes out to 1.2 Hz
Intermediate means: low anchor 3.97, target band 3.7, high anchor 4.02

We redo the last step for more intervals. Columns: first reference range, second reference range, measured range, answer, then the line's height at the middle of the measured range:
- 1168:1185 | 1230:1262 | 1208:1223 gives -1.44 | 4.24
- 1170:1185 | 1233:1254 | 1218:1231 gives -0.99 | 4.11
